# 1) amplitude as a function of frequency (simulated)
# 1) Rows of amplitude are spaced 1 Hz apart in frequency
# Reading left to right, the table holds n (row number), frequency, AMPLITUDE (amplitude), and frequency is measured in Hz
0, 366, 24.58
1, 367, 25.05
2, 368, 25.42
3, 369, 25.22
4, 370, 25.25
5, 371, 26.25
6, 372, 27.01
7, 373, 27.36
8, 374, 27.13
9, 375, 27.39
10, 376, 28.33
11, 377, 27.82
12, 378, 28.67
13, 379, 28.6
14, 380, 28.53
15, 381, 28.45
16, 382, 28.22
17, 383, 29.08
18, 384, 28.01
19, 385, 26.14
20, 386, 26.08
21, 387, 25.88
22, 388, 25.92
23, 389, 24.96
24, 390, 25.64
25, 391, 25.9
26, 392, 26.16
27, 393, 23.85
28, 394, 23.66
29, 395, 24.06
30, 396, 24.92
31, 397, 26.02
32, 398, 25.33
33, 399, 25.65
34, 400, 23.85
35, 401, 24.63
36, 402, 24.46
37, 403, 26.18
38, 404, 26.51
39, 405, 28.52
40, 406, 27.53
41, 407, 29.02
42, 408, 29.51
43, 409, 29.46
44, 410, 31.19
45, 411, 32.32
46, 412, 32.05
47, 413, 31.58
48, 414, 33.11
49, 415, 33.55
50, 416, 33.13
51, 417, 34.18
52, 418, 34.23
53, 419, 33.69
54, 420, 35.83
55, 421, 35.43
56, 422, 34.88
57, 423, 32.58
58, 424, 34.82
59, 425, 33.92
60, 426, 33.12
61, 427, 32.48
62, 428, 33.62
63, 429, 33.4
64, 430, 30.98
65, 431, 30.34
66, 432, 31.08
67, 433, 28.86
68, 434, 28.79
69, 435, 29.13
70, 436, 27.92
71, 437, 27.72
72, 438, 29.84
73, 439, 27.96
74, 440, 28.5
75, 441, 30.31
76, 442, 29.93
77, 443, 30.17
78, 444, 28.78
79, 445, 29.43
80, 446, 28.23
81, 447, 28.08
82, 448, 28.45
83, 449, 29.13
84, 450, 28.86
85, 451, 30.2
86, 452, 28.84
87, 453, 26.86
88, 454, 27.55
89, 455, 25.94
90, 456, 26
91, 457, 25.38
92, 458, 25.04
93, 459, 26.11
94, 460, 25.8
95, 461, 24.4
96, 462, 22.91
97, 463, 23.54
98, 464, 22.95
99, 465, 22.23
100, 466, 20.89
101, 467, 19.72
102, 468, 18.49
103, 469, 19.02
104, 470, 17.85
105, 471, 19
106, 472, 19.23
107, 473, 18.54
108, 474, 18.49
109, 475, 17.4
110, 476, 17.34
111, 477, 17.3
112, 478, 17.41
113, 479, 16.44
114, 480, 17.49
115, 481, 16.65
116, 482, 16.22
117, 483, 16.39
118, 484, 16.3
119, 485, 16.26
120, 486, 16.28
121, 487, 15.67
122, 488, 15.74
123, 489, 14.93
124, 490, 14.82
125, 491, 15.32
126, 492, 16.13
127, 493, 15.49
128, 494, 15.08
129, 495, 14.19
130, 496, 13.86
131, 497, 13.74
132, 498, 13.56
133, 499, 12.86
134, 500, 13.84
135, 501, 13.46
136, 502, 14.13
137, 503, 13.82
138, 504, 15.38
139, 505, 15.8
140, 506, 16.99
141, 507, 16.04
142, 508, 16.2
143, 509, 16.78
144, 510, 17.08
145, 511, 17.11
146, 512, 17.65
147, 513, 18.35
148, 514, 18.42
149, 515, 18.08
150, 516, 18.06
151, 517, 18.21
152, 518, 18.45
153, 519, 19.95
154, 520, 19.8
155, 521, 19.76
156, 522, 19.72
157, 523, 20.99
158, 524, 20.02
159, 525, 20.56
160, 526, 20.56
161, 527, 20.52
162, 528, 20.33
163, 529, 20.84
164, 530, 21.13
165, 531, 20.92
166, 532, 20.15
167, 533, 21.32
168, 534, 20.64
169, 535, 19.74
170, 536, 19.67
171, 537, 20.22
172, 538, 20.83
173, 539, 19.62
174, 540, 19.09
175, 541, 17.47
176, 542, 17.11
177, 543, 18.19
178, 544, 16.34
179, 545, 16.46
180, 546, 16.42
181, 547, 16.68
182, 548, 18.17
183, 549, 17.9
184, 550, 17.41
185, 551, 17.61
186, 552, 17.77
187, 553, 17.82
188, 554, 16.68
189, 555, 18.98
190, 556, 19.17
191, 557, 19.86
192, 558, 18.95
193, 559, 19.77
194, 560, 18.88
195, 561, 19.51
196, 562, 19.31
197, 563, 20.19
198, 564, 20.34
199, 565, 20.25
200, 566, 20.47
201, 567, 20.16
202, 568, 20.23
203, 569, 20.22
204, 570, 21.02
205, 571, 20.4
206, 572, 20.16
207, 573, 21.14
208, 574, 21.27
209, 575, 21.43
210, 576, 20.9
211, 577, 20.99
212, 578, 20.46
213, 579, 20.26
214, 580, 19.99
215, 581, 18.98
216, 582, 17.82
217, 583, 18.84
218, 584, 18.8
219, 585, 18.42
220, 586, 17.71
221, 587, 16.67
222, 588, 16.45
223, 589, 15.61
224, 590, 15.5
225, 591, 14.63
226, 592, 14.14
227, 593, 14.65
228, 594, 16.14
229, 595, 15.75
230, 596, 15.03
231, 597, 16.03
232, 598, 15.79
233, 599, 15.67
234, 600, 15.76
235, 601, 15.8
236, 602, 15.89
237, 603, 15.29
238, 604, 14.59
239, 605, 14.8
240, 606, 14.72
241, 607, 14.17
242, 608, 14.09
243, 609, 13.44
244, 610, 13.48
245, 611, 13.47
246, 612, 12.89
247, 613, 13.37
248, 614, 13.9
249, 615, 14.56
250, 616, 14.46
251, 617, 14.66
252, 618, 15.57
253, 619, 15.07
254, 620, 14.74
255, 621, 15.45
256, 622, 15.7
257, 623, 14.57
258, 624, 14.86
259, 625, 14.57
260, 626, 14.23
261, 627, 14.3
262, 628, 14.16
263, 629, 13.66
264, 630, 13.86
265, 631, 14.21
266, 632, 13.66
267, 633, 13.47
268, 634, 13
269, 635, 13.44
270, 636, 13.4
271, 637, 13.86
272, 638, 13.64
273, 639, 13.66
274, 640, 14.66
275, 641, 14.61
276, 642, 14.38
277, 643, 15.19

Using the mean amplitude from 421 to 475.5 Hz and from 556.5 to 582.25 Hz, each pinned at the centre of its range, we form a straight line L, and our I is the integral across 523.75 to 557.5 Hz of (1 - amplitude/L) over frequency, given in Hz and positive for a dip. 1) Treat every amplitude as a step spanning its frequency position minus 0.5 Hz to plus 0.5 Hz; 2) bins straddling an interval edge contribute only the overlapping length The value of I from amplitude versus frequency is 4.31 Hz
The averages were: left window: 27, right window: 20.1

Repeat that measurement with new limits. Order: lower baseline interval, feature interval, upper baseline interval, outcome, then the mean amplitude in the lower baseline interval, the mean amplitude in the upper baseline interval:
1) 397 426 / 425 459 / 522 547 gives -1.6 Hz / 30.6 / 19.5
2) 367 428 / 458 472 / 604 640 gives 1.5 Hz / 28.7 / 14.2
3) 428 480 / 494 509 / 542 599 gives 5.2 Hz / 25.2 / 18.3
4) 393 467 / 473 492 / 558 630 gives 6.4 Hz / 28.7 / 16.8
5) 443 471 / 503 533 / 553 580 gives 4.8 Hz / 25.2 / 20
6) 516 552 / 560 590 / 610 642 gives -4.5 Hz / 19.2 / 14.2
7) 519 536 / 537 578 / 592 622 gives -2.2 Hz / 20.4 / 14.8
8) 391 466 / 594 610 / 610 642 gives 0.9 Hz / 28.8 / 14.2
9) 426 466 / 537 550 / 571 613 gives 1.6 Hz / 28.1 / 16.8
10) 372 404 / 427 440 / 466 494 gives -4.9 Hz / 26.4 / 17.1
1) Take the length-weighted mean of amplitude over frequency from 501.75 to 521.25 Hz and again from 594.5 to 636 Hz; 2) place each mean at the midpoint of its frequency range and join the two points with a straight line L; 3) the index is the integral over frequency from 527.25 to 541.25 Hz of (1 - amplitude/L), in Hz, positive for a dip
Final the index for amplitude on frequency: -2.9 Hz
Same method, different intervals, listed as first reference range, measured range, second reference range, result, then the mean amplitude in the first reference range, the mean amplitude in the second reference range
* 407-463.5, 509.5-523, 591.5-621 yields 2.46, 30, 14.8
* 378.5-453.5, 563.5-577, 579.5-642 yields -1.98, 29.2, 15.1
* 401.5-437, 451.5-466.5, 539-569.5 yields 1.43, 31.3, 18.6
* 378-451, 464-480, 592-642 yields 4.04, 29.2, 14.5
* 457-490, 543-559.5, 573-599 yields 0.25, 19.2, 17.7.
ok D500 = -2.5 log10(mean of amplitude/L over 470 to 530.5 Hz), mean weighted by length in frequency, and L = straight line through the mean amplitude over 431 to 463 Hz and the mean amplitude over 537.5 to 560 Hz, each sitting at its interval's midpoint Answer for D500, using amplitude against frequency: 0.300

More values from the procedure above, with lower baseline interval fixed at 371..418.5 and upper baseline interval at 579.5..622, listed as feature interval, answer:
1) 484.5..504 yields 0.433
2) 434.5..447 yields -0.155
